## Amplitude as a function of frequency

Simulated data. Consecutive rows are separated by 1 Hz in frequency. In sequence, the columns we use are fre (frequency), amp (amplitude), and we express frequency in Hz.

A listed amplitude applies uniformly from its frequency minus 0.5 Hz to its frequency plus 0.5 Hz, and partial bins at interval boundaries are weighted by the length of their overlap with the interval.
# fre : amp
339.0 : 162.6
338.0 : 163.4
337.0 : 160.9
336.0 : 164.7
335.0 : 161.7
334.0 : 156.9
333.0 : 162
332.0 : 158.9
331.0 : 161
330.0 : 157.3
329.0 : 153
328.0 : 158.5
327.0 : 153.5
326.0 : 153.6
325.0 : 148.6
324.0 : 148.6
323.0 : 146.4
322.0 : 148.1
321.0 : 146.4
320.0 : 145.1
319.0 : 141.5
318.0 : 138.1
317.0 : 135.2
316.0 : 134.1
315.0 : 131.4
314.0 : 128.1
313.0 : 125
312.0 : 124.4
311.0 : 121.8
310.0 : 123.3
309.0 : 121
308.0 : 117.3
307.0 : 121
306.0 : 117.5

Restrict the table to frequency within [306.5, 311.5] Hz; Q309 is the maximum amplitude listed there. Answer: 123.3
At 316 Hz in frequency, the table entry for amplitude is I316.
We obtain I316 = 134.1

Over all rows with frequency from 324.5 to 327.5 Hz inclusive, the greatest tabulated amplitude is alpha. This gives 153.6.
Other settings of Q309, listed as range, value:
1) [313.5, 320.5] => 145.1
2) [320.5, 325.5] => 148.6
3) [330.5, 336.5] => 164.7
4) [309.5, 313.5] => 125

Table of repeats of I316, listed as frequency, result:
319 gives 141.5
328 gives 158.5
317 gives 135.2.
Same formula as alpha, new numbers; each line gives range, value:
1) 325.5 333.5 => 162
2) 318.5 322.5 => 148.1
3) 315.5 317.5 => 135.2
